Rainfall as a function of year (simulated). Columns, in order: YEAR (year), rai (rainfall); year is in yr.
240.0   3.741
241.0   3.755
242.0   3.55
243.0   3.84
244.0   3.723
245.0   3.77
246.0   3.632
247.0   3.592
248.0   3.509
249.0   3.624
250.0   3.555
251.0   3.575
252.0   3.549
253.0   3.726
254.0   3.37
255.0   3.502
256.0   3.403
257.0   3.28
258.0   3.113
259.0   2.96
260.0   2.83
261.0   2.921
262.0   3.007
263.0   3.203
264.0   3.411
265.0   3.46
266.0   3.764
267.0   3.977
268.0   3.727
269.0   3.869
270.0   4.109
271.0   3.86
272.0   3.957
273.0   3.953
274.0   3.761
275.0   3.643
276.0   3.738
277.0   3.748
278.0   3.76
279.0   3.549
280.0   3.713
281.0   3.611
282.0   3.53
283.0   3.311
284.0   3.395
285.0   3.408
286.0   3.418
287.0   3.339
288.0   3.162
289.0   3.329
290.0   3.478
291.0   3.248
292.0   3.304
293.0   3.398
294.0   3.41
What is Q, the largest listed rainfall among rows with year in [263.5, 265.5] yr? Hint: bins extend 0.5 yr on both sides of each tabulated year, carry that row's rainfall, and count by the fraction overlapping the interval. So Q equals 3.46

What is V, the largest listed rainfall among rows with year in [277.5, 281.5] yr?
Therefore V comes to 3.76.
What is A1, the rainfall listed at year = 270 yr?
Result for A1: 4.109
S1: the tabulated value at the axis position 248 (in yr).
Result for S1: 3.509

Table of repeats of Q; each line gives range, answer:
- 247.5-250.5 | 3.624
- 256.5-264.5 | 3.411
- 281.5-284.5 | 3.53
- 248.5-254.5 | 3.726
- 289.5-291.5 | 3.478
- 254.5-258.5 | 3.502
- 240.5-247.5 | 3.84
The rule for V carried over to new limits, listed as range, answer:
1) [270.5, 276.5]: 3.957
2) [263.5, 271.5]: 4.109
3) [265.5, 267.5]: 3.977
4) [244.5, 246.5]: 3.77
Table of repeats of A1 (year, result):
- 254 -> 3.37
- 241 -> 3.755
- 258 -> 3.113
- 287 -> 3.339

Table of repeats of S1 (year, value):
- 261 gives 2.921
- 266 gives 3.764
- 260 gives 2.83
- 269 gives 3.869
